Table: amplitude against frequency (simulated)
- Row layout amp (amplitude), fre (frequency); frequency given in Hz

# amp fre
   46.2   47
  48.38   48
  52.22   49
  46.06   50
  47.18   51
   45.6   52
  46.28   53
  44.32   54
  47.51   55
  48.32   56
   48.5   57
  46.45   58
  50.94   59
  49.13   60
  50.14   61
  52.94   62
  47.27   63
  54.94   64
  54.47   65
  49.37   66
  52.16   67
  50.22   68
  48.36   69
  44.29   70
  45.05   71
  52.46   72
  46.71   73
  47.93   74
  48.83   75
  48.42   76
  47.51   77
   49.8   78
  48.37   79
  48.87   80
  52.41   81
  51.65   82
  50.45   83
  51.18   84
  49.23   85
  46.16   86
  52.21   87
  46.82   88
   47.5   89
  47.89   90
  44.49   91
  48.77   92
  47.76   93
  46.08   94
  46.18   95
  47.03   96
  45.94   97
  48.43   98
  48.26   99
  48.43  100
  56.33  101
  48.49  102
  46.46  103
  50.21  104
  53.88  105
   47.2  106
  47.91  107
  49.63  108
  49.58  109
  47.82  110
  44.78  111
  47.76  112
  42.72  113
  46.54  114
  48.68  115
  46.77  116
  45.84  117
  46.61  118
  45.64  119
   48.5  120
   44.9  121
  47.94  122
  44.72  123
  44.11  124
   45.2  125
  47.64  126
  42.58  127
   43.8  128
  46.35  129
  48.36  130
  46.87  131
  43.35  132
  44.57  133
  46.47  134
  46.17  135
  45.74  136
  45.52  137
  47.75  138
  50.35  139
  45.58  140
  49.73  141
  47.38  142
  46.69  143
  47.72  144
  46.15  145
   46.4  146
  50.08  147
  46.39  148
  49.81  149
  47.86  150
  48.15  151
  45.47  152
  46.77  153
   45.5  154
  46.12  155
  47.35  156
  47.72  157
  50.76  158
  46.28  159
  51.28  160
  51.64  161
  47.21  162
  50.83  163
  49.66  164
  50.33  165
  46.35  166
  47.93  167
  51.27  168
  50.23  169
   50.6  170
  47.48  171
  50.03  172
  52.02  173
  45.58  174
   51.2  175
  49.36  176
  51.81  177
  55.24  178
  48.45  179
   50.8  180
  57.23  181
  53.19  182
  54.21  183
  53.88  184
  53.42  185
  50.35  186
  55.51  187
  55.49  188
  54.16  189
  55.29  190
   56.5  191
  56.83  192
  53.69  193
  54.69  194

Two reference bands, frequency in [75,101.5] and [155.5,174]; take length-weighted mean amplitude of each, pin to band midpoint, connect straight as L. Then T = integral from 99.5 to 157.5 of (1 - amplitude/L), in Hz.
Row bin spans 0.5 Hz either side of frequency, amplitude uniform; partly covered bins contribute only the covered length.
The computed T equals 2.2 Hz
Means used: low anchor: 48.7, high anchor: 49.3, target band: 47.1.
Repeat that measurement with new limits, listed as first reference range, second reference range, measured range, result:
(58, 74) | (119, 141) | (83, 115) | -0.2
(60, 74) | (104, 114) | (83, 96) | 0.2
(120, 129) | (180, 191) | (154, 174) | 0.8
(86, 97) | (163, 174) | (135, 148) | 0.4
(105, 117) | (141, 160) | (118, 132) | 0.5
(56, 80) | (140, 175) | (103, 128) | 1.0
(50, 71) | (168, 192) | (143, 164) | 1.5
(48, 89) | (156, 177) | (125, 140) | 1.0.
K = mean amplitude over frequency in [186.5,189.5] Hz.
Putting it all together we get 55.1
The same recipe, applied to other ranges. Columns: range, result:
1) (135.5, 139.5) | 47.3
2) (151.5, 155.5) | 46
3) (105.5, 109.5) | 48.6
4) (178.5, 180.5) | 49.6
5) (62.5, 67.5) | 51.6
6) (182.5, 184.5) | 54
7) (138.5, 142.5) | 48.3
